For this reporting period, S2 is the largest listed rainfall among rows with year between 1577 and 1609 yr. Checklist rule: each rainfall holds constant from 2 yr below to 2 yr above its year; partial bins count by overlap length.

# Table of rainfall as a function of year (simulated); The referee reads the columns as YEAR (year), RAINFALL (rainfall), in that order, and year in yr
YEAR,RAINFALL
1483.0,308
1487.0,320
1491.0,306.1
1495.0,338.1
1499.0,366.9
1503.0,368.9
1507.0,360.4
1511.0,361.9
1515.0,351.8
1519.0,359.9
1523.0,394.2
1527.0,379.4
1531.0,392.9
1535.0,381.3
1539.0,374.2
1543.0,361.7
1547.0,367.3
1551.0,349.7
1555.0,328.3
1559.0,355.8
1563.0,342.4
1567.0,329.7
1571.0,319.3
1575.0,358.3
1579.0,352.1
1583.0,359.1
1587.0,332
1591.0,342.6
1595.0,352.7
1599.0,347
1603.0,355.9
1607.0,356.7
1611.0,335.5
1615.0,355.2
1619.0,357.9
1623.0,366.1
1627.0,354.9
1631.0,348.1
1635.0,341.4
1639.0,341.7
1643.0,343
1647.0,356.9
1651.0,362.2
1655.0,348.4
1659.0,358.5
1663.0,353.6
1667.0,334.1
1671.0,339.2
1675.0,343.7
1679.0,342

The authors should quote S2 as 359.1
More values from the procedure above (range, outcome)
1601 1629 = 366.1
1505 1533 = 394.2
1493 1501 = 366.9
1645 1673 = 362.2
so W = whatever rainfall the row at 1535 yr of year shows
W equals 381.3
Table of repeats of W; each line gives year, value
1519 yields 359.9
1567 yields 329.7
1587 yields 332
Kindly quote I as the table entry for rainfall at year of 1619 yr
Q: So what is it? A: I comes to 357.9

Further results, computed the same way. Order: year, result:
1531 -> 392.9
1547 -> 367.3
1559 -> 355.8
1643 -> 343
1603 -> 355.9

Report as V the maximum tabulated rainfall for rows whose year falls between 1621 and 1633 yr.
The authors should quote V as 366.1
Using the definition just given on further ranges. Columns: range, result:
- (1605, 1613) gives 356.7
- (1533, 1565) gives 381.3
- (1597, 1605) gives 355.9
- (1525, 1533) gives 392.9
